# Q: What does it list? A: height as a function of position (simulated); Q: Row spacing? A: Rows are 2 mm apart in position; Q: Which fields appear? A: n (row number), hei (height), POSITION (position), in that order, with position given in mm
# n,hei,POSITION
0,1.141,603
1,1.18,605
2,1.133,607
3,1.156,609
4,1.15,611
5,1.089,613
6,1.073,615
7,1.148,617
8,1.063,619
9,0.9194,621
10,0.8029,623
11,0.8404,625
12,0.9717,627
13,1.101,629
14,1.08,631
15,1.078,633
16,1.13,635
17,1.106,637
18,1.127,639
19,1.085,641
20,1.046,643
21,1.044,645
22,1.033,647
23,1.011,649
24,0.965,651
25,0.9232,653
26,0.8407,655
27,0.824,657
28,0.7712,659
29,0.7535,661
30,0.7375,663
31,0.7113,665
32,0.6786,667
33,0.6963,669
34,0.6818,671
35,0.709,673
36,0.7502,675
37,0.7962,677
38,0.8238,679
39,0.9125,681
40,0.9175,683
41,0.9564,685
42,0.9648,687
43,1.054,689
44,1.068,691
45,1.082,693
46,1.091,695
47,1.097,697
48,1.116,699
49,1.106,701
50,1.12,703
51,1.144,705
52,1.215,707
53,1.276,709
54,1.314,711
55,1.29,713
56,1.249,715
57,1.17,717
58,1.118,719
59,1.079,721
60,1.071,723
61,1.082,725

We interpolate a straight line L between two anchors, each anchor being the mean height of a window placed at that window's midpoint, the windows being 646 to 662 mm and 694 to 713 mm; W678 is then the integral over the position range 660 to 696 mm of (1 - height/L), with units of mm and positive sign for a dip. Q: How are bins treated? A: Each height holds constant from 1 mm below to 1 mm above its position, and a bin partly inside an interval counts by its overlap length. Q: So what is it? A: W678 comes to 6.2 mm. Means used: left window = 0.89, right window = 1.17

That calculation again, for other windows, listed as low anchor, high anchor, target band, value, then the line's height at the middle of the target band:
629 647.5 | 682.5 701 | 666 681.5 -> 4.5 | 1.06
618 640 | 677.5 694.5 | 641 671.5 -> 4.3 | 0.996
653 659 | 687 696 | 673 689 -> 2.0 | 0.995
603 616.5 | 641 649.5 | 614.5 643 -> 1.2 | 1.08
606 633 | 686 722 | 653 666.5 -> 3.8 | 1.09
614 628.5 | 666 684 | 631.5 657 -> -3.8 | 0.891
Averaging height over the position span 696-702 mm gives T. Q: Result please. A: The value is 1.11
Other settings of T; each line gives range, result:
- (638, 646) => 1.08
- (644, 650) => 1.03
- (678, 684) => 0.885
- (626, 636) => 1.07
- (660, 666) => 0.734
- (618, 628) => 0.919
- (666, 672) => 0.686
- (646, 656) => 0.955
